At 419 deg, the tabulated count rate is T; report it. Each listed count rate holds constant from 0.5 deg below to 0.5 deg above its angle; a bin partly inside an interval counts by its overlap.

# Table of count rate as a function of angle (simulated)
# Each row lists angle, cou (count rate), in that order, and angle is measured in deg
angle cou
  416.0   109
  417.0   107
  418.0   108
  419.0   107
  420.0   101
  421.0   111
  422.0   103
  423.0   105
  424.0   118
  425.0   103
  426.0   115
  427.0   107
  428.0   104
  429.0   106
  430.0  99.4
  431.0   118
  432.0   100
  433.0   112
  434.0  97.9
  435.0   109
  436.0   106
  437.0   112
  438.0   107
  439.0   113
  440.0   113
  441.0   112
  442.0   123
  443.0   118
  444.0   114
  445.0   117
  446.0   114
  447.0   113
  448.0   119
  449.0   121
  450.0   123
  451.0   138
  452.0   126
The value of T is 107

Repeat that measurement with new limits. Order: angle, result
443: 118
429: 106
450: 123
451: 138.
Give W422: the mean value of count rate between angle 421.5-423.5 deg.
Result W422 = 104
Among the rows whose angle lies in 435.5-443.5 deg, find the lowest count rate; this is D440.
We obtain 106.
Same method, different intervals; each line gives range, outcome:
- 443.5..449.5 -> 113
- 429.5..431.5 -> 99.4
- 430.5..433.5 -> 100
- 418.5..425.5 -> 101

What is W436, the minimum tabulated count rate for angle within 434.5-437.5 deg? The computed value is 106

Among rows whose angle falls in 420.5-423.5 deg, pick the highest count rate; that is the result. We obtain 111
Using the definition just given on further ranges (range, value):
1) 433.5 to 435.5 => 109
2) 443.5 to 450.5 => 123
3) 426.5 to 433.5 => 118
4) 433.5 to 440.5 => 113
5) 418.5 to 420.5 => 107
